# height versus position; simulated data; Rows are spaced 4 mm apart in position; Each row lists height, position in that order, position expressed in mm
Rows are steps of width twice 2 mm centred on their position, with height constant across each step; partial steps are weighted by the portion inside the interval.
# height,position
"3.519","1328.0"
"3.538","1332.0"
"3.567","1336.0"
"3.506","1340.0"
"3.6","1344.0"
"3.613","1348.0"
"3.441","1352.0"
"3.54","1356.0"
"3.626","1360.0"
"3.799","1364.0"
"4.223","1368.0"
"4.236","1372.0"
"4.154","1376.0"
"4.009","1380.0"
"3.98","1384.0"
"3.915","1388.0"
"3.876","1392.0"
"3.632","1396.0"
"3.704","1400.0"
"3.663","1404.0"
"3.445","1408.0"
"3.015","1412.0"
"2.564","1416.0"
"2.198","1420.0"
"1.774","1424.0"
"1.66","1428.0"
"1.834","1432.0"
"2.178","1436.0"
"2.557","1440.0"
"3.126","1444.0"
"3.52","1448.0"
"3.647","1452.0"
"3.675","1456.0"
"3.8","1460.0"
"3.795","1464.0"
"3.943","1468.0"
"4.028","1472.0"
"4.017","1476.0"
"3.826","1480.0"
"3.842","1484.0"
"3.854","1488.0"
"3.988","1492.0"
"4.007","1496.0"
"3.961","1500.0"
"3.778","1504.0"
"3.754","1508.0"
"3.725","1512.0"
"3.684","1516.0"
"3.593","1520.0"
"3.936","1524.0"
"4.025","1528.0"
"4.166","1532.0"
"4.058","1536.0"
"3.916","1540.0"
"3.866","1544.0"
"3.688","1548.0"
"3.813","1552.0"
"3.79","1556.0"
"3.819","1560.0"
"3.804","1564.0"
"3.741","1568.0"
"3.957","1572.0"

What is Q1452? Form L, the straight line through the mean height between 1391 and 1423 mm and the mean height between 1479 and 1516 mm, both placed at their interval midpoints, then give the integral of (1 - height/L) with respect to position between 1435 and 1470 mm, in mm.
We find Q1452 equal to 1.4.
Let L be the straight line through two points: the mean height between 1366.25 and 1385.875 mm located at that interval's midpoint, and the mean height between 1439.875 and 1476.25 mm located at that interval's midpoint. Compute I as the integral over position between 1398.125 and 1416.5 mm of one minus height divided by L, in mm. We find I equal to 2.8 mm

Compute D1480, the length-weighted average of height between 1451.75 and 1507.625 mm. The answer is 3.87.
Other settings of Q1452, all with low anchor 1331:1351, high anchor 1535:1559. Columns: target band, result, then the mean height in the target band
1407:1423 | 4.2 mm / 2.7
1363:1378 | -2.2 mm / 4.12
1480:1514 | -0.8 mm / 3.86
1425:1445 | 8.1 mm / 2.2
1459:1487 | -1.1 mm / 3.89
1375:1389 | -1.5 mm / 4.01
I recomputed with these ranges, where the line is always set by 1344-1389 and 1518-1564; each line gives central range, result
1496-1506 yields -0.1 mm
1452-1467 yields 0.4 mm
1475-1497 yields -0.3 mm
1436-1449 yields 3.3 mm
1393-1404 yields 0.5 mm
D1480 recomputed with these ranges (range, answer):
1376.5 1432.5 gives 3.15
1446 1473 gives 3.76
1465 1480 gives 3.96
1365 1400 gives 3.98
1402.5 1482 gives 3.11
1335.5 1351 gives 3.56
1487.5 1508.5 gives 3.9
